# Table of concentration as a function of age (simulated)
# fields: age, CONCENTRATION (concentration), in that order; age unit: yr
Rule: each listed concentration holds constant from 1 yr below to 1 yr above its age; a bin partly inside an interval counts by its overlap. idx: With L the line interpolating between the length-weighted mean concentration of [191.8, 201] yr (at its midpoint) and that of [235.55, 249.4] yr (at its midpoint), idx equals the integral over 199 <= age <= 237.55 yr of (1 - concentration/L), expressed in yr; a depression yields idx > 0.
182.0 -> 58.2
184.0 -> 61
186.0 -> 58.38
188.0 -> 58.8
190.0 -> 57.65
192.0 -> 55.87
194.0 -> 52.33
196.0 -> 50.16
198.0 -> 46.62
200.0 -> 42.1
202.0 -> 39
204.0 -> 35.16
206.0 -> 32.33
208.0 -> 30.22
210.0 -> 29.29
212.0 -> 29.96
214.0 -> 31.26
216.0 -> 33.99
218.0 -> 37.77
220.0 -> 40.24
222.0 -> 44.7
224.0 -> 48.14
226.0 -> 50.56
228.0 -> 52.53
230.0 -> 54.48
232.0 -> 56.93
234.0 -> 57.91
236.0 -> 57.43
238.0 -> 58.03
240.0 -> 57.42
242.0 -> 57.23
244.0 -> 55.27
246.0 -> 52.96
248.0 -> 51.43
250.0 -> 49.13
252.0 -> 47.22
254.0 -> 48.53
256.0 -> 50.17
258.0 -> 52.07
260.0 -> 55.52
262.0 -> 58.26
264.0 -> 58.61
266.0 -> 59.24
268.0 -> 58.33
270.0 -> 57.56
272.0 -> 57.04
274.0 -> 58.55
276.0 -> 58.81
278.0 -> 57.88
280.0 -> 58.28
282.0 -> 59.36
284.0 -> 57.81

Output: 7.2 yr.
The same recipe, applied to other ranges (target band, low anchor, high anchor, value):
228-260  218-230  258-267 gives -1.0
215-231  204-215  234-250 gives -1.5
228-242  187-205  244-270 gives -1.3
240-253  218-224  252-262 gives -0.9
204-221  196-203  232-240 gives 5.4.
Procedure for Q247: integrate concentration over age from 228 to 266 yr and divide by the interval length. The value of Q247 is 54.4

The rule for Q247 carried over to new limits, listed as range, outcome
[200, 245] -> 44.9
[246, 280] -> 54.9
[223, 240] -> 54.7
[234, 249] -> 55.8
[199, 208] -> 36.4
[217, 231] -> 46.9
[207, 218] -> 31.6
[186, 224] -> 42.1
